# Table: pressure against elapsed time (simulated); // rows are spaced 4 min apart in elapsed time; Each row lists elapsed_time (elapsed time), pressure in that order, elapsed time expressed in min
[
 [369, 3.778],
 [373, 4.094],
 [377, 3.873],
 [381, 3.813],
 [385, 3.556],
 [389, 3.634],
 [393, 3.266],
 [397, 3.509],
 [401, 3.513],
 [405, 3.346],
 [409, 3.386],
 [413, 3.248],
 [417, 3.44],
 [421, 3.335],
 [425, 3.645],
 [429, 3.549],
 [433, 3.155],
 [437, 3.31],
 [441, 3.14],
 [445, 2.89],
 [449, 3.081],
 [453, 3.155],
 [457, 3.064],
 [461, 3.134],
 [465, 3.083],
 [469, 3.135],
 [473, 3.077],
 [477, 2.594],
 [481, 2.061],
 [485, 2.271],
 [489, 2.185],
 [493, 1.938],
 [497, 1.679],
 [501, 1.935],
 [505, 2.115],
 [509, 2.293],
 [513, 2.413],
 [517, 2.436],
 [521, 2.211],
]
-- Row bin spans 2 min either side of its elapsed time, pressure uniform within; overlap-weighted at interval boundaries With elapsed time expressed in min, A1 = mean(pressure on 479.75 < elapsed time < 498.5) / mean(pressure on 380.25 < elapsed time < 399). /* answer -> 0.58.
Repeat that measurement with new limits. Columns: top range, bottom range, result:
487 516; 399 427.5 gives 0.61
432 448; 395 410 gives 0.91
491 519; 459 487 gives 0.77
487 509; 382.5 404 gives 0.57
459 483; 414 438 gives 0.84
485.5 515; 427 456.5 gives 0.66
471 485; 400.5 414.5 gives 0.75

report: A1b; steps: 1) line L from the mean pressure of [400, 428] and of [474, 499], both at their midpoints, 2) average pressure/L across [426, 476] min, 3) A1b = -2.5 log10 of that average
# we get -0.14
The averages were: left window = 3.42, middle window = 3.15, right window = 2.16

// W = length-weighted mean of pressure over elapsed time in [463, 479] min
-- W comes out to 2.97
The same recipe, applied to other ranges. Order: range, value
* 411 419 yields 3.34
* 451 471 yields 3.11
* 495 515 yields 2.09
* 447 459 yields 3.1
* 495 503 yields 1.81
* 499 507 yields 2.03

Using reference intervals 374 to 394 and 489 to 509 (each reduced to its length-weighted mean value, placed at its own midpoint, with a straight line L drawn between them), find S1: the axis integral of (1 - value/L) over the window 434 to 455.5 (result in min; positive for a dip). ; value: -2.63 min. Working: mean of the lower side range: 3.67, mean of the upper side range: 1.98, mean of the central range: 3.12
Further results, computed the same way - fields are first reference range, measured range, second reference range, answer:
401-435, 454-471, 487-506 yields -3.5 min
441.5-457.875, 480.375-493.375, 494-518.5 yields 1.6 min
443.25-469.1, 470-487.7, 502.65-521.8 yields 1.6 min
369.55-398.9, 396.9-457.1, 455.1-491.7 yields -1.5 min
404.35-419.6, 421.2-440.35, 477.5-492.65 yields -2.1 min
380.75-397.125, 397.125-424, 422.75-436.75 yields 0.6 min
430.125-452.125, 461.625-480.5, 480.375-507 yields -3.0 min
